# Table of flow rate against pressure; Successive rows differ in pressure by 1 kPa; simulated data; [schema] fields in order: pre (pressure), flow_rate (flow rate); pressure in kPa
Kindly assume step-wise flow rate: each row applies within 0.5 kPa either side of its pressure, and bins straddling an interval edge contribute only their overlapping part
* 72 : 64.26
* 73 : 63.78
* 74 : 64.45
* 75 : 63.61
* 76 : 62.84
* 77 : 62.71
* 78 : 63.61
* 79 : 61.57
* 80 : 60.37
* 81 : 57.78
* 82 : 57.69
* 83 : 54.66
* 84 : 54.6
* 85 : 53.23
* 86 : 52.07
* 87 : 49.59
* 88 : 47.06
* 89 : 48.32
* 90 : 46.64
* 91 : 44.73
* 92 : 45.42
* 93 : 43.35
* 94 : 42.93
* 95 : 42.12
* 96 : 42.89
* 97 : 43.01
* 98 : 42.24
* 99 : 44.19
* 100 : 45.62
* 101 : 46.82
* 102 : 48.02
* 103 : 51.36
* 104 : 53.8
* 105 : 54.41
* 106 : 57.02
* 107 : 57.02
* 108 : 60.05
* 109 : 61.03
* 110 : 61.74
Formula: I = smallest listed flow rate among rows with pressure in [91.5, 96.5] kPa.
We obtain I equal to 42.12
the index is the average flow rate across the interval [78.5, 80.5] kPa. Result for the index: 61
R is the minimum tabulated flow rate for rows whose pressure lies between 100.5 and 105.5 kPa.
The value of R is 46.82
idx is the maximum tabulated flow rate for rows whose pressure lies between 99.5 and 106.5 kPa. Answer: 57.02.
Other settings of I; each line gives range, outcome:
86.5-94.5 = 42.93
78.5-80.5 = 60.37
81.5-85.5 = 53.23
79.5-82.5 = 57.69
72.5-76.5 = 62.84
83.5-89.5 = 47.06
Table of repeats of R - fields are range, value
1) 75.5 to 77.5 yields 62.71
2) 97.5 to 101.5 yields 42.24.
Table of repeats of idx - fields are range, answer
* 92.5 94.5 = 43.35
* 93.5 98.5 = 43.01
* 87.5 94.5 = 48.32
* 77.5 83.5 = 63.61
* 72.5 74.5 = 64.45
